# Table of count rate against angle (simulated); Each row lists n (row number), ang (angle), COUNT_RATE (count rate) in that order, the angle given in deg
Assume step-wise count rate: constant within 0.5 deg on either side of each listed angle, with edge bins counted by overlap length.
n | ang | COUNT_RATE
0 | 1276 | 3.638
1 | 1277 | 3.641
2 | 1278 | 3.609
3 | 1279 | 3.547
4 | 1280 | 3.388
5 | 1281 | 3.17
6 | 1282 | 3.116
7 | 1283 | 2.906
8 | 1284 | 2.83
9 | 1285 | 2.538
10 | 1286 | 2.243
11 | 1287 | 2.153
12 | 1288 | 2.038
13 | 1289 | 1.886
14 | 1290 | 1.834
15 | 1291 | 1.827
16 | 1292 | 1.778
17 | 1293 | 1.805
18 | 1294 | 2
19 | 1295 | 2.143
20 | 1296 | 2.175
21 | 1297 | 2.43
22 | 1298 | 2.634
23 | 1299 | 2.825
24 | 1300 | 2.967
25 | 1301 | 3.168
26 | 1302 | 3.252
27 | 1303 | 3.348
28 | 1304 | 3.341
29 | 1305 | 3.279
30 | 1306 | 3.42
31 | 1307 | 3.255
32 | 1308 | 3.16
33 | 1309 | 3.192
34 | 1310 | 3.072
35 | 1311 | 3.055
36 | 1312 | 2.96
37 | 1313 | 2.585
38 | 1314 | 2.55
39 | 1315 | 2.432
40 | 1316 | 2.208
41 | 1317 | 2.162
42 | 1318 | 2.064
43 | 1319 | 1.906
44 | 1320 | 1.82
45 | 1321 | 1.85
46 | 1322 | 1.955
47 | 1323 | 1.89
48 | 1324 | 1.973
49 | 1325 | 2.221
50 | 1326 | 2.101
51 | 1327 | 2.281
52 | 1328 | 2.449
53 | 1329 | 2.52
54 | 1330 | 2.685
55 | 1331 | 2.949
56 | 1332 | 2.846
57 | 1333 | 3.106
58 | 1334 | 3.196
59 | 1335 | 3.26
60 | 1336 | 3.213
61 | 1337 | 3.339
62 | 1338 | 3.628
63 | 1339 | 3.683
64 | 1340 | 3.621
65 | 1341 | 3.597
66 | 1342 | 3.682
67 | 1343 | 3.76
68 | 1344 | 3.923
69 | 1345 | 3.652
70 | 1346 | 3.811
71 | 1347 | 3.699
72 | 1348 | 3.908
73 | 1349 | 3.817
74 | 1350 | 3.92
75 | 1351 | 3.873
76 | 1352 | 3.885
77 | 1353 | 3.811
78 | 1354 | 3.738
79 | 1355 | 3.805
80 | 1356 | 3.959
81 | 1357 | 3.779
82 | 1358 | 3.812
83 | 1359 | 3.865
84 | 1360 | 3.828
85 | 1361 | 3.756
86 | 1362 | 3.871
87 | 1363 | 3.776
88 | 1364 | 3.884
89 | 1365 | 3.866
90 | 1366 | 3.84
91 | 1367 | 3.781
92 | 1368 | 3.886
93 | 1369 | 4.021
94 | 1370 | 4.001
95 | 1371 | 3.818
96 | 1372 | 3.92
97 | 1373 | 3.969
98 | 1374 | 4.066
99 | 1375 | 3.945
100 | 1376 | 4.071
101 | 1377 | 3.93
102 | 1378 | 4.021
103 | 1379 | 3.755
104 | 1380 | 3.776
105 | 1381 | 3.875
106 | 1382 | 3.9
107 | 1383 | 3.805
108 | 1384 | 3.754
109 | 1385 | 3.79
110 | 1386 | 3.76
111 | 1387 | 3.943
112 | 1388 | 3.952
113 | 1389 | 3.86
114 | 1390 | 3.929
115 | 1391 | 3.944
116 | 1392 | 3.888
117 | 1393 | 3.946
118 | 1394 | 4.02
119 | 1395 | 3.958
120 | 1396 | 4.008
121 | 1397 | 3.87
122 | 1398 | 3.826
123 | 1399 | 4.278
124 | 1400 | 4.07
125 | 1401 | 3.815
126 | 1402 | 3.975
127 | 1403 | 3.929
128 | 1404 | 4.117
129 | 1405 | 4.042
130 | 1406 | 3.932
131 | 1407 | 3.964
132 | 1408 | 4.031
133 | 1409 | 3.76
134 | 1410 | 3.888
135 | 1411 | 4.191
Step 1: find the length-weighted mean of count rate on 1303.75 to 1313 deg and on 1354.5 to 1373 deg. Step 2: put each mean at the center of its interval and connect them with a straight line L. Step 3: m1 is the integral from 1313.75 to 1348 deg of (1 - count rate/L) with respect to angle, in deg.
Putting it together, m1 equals 6.18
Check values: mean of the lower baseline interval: 3.16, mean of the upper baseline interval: 3.86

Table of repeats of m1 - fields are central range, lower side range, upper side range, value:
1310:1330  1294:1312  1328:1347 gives 5.40 deg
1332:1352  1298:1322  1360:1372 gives -1.23 deg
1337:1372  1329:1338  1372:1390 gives -3.81 deg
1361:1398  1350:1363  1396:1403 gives 0.10 deg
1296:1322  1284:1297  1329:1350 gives -1.73 deg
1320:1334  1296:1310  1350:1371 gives 4.20 deg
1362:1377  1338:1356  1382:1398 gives -0.31 deg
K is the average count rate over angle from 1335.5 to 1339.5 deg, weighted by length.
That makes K 3.47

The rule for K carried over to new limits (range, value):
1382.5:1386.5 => 3.78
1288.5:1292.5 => 1.83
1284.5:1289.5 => 2.17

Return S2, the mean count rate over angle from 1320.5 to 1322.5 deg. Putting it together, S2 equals 1.9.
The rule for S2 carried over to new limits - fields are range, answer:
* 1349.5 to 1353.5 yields 3.87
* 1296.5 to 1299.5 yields 2.63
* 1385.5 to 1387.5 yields 3.85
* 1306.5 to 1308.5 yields 3.21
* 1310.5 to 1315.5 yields 2.72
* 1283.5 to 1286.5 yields 2.54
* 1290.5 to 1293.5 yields 1.8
